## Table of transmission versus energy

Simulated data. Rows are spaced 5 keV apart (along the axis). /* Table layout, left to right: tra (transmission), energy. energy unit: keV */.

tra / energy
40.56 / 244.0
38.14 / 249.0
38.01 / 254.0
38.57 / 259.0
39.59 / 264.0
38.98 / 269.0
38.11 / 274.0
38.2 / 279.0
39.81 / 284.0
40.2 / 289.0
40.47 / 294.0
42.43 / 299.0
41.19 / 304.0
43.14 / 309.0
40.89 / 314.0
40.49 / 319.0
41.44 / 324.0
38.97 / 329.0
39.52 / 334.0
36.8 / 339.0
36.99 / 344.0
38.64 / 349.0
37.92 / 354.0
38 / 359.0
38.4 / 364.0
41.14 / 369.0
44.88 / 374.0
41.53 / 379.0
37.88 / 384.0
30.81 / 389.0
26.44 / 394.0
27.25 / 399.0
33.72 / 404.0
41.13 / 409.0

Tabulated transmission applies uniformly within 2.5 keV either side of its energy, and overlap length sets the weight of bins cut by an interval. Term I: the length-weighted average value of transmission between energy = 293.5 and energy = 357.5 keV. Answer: 39.9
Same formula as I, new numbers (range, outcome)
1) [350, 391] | 38.9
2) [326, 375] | 39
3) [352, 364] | 38.1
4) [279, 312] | 41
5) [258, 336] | 40.2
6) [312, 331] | 40.5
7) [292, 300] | 41.3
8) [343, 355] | 37.9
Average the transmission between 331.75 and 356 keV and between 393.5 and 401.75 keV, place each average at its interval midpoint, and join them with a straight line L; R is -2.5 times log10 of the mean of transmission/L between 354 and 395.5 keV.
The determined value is -0.19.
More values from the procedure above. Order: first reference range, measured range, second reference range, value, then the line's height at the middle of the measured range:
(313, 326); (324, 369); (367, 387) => 0.07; 41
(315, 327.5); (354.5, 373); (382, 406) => -0.13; 35.1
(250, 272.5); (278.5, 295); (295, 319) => 0.02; 40.4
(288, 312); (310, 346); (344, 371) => 0.02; 40.1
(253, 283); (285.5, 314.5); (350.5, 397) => -0.08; 38.3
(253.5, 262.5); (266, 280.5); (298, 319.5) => 0.03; 39.5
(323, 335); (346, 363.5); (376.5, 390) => 0.01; 38.7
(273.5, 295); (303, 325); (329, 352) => -0.07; 38.7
